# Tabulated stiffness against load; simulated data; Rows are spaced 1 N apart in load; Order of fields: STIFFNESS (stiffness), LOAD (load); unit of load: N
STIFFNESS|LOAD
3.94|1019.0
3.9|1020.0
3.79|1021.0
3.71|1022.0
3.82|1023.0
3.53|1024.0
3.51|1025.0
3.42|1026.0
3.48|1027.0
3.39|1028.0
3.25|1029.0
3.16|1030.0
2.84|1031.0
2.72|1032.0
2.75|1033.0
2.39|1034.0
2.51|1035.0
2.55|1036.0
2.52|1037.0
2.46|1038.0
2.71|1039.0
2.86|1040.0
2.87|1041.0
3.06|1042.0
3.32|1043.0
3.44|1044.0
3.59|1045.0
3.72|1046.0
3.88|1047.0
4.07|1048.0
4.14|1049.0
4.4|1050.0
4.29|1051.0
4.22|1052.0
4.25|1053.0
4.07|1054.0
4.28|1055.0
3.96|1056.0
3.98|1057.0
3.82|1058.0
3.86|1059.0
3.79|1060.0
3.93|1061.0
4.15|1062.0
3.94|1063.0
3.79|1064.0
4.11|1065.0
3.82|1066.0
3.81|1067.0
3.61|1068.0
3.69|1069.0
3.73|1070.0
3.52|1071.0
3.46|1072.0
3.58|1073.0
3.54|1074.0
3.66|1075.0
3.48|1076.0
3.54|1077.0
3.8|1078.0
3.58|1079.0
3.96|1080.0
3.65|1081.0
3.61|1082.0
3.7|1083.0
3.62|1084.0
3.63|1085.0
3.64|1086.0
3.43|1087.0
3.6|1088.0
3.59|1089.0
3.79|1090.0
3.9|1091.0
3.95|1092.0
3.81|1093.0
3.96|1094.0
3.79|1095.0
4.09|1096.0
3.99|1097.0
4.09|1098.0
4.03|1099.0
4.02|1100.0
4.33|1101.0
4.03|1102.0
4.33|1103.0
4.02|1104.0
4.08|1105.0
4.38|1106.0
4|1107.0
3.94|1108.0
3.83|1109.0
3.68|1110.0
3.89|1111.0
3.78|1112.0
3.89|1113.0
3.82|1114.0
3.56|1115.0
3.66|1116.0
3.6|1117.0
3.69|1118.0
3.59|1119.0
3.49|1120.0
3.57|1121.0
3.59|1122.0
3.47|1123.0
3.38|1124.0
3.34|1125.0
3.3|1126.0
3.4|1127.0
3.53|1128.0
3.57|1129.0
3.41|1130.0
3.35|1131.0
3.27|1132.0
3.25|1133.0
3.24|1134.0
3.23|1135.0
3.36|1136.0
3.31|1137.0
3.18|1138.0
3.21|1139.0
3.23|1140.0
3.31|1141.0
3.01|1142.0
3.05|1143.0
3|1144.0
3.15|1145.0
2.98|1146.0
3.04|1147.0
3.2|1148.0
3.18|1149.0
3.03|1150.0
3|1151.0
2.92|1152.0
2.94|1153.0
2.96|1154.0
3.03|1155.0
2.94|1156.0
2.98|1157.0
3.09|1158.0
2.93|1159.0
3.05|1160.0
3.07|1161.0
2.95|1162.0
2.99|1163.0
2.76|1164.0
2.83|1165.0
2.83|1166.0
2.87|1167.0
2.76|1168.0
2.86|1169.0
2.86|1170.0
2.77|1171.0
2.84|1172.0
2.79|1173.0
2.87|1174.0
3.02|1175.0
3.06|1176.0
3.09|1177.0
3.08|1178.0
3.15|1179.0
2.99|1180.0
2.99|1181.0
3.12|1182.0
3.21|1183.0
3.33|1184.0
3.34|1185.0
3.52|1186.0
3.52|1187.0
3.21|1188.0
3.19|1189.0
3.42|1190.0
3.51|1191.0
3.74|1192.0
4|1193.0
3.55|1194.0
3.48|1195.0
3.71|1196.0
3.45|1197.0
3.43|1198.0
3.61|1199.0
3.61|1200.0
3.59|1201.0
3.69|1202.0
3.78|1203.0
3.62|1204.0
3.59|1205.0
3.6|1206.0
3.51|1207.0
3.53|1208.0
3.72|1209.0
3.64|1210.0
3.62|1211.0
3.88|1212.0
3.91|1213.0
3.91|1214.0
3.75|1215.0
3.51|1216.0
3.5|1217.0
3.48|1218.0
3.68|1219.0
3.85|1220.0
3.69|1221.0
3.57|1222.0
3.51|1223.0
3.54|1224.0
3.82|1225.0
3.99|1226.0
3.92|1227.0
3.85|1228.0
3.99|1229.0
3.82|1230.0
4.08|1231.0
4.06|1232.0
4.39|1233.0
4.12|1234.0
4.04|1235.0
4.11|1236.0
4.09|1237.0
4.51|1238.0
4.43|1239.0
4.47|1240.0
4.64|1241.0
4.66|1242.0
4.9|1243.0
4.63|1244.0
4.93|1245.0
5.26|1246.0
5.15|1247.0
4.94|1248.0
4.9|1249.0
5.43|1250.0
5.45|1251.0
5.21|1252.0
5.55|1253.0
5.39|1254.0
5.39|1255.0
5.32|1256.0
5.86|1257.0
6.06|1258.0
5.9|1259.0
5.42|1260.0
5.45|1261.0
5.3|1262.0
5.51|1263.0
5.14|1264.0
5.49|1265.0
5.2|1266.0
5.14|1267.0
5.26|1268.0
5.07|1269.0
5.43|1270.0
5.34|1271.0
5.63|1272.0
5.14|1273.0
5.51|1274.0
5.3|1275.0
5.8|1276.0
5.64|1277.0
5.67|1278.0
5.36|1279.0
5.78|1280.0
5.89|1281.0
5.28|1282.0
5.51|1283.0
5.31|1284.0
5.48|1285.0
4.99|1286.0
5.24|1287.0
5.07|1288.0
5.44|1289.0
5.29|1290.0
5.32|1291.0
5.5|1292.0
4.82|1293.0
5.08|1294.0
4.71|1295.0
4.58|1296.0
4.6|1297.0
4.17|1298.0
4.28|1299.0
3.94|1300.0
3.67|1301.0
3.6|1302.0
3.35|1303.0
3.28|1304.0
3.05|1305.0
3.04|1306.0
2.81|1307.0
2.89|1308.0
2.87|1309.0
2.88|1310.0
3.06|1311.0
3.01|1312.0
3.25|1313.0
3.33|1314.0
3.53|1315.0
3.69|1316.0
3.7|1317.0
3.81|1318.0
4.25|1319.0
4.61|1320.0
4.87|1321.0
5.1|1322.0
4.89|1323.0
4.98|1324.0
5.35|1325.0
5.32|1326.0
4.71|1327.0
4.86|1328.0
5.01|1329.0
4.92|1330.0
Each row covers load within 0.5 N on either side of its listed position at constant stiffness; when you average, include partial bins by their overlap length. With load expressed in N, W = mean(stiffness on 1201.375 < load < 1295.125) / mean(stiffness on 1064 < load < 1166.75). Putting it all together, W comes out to 1.34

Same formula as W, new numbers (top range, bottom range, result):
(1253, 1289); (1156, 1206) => 1.69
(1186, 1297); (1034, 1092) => 1.25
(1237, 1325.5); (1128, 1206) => 1.49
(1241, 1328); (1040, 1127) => 1.27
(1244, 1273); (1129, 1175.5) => 1.75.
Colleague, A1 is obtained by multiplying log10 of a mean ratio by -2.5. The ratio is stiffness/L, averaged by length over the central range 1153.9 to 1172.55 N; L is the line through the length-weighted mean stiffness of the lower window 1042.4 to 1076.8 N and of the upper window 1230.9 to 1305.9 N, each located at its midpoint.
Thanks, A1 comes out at 0.45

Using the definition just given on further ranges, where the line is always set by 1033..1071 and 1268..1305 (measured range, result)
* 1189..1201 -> 0.235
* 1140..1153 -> 0.327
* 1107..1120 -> 0.061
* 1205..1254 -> 0.114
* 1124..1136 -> 0.206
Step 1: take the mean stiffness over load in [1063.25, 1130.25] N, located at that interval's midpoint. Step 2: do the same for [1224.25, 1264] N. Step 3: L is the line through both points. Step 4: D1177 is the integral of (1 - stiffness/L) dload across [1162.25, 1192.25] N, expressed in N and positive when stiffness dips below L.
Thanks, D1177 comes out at 8.6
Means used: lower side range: 3.74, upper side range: 4.79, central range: 3.08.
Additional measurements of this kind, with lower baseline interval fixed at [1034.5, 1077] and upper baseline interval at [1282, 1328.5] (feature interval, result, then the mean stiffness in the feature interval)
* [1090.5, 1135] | 0.4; 3.74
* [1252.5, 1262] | -3.2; 5.58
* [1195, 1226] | 3.0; 3.65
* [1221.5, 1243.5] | -0.1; 4.11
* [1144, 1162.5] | 4.1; 3.02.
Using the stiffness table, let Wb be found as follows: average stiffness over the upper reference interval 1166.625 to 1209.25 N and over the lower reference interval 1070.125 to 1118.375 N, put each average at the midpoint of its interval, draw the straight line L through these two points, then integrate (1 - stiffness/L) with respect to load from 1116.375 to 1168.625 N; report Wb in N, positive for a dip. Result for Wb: 5.5 N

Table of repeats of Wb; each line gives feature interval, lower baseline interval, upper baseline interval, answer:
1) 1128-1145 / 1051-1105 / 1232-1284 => 4.1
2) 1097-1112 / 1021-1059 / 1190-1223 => -2.2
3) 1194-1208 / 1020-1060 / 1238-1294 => 3.5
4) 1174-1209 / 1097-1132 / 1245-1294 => 8.8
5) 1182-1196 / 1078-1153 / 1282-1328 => 1.4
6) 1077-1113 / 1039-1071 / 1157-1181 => -3.9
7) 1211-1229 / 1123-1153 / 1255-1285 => 3.5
